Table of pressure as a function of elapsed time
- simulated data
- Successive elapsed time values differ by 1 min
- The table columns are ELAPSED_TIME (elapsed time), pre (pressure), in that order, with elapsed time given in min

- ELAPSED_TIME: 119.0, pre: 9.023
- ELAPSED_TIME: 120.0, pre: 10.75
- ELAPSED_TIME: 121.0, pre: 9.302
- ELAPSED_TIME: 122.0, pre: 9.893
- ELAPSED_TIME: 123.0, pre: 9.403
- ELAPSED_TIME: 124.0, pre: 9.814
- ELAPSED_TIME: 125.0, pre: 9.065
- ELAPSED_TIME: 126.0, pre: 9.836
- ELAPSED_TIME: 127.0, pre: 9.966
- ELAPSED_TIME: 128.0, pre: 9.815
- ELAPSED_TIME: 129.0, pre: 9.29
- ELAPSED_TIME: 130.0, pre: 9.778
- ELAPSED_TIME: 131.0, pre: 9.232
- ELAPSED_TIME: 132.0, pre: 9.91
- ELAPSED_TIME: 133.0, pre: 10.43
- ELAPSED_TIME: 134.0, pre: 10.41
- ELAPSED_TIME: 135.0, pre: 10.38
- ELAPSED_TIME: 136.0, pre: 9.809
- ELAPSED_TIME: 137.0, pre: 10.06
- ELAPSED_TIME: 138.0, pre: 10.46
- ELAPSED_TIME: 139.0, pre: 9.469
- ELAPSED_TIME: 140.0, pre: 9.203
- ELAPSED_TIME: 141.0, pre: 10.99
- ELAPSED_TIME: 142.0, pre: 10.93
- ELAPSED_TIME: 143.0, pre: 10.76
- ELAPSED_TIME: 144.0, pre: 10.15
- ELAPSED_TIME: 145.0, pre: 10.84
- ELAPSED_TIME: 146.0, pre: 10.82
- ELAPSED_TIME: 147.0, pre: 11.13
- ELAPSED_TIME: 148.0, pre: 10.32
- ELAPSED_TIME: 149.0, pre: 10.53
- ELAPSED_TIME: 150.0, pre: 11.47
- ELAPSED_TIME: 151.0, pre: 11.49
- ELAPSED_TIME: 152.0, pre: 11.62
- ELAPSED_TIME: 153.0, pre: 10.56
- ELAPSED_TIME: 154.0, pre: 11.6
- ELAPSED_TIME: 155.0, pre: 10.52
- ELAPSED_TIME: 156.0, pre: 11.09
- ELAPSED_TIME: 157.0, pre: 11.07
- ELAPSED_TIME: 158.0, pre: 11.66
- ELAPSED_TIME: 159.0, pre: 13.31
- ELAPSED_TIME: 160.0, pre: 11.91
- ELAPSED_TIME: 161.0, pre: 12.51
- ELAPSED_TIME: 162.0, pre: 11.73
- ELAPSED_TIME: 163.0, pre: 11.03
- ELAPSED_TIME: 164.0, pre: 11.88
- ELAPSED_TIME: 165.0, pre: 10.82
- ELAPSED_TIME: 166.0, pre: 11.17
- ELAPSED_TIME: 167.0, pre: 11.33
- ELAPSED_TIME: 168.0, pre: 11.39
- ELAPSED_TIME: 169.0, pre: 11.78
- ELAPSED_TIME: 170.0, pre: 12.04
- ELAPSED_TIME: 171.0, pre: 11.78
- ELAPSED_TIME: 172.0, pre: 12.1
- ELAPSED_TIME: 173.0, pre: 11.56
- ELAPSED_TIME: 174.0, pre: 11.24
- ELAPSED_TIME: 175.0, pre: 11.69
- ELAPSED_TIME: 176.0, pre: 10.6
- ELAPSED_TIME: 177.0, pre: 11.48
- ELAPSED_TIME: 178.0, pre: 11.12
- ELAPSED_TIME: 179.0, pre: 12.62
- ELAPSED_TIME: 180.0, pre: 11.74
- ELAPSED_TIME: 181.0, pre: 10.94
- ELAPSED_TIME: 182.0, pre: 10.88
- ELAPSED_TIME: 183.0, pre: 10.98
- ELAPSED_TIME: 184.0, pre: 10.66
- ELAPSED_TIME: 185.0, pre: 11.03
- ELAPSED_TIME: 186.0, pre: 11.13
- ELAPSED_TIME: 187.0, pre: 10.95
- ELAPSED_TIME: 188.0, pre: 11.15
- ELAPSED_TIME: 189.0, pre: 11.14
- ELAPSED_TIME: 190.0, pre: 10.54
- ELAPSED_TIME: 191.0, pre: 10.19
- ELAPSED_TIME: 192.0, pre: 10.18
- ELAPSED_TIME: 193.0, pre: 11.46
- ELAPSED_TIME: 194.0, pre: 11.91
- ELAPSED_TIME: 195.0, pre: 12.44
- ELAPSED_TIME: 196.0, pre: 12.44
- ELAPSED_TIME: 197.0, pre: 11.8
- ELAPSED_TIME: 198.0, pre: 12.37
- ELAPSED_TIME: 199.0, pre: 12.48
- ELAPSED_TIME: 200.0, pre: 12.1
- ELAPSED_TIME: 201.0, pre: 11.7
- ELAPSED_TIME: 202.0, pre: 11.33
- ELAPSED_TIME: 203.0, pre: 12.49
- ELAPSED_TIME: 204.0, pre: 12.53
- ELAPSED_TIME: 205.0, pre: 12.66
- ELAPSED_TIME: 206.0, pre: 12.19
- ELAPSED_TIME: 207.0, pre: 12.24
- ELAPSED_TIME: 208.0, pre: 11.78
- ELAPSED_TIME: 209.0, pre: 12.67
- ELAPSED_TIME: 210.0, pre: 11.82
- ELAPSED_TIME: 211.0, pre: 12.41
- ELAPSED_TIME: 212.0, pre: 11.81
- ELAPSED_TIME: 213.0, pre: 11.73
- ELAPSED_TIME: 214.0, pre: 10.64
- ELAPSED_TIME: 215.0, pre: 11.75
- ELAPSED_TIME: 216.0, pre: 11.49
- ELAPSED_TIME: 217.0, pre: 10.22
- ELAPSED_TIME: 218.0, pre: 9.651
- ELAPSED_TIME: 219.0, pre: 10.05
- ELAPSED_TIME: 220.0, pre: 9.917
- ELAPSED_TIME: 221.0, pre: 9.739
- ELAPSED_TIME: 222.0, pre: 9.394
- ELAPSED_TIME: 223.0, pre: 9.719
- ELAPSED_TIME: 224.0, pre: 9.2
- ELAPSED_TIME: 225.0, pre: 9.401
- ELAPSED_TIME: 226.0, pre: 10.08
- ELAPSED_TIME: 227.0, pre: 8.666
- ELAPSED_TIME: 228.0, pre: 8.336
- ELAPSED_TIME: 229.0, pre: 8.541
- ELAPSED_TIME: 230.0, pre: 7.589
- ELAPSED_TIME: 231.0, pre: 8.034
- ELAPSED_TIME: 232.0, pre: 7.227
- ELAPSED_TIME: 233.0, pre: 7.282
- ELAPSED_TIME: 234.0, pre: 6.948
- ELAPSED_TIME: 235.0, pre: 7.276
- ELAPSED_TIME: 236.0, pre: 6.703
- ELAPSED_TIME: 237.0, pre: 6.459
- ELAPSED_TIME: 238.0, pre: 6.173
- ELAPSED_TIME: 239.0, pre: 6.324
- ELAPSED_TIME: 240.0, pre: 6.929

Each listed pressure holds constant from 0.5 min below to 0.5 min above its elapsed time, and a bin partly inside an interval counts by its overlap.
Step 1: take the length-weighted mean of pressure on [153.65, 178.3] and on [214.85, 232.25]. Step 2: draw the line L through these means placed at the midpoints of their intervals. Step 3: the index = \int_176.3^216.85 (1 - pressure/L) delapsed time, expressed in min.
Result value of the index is -4.89 min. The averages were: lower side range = 11.5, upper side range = 9.37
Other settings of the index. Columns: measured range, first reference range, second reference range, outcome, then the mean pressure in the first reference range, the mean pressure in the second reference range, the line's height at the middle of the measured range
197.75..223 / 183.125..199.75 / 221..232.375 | -3.6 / 11.4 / 8.8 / 9.99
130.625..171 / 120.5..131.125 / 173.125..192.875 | -2.8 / 9.59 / 11.1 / 10.2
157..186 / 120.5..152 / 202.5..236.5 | -4.0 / 10.2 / 10.1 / 10.1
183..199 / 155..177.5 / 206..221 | 0.1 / 11.6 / 11.3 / 11.4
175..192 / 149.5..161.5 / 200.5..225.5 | 0.4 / 11.6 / 11.1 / 11.4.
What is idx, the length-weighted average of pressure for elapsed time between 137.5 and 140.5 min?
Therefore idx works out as 9.71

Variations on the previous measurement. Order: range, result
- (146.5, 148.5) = 10.7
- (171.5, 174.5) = 11.6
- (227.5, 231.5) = 8.12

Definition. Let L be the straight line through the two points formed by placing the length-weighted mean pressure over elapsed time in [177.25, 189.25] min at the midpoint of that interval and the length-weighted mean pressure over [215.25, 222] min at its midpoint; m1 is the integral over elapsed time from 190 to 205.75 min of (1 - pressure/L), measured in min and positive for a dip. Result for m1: -1.6 min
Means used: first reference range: 11.2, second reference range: 10.2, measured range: 11.8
